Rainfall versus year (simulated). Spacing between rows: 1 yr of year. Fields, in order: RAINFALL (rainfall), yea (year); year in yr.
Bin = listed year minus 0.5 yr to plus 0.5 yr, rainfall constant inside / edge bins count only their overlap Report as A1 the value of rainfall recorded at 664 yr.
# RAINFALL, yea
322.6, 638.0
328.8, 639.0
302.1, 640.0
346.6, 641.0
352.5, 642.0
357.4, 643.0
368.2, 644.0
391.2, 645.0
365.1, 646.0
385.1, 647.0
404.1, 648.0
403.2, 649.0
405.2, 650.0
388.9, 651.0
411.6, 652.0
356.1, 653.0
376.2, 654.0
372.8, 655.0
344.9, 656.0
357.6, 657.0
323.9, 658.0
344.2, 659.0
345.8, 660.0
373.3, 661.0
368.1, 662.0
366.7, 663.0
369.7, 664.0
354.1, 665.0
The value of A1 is 369.7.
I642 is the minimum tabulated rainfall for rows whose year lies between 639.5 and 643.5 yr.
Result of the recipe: 302.1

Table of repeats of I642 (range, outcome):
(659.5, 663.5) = 345.8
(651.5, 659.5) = 323.9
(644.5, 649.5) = 365.1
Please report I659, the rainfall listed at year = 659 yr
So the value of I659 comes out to 344.2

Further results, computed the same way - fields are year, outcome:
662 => 368.1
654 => 376.2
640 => 302.1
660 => 345.8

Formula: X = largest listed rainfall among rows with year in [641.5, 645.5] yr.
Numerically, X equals 391.2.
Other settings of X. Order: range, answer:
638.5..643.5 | 357.4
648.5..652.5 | 411.6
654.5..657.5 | 372.8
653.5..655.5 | 376.2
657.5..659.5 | 344.2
